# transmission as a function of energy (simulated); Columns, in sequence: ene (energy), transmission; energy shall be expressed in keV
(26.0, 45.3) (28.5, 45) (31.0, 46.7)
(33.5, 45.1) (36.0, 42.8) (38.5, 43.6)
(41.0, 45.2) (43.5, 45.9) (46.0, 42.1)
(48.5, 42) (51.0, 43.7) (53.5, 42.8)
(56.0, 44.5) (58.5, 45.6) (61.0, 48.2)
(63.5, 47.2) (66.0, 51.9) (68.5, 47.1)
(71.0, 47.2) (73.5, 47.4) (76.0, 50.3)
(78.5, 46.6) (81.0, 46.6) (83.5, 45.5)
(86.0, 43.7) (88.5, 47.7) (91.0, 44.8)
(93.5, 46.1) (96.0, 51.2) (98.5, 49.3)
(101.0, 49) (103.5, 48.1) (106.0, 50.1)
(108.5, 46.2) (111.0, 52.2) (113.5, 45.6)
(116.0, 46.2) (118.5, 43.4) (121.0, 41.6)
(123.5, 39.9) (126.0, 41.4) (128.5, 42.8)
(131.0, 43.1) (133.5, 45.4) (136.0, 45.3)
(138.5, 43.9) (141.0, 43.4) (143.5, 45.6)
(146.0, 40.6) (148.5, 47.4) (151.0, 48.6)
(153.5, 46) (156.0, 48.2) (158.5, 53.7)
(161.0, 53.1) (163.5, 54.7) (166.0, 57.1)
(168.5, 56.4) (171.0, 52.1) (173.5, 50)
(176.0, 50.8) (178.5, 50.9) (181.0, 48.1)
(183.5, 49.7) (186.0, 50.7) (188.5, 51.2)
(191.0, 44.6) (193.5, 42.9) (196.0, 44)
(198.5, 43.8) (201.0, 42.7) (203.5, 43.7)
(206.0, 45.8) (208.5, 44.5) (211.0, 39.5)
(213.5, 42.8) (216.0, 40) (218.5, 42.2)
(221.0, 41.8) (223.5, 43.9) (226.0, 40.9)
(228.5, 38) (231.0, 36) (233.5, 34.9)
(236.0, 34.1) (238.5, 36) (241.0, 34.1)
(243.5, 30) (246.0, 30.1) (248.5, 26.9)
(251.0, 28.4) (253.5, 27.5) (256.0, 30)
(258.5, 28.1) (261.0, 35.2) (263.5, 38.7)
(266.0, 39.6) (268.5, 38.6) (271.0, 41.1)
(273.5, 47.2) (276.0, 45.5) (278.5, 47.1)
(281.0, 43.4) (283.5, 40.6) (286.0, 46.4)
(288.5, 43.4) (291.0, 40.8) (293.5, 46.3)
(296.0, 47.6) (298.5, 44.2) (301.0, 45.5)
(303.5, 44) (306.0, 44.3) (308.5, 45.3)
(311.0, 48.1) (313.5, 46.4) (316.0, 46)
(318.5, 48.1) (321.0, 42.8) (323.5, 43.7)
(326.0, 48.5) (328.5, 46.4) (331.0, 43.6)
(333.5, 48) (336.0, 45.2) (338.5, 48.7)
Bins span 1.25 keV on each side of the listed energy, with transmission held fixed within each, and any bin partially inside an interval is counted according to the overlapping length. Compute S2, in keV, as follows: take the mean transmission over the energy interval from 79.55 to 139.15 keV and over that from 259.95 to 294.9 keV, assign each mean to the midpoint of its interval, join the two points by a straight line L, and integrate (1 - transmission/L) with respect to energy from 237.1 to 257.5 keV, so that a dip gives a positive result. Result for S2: 6.0 keV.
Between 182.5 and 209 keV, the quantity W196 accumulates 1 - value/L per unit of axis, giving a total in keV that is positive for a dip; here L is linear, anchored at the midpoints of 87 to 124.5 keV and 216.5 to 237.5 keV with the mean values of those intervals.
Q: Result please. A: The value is -3.1 keV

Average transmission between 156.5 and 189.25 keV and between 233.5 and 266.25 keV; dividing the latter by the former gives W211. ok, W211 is 0.6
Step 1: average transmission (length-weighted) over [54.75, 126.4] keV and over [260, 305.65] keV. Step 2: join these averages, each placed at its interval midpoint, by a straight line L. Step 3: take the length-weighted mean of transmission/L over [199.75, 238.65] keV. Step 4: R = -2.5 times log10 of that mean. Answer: 0.10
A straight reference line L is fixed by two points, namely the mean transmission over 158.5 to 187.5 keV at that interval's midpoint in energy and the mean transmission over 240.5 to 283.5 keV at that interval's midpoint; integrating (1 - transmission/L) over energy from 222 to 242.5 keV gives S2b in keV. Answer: 2.15 keV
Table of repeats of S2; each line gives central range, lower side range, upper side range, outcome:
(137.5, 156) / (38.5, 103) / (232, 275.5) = -1.7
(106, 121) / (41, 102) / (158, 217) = 0.1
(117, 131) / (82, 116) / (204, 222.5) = 1.3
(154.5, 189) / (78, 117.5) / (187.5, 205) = -5.0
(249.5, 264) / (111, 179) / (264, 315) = 4.5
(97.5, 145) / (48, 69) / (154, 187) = 3.7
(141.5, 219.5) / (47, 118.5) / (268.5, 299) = -3.1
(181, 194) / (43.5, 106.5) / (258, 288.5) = -1.3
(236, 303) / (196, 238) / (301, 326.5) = 7.8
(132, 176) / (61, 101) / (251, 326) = -3.2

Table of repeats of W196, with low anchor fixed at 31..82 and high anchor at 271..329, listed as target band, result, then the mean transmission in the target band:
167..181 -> -1.9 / 51.8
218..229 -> 0.9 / 41.5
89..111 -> -1.3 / 48.3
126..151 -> 0.7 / 44.2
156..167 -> -2.0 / 53.9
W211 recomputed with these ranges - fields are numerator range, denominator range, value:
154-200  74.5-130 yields 1.08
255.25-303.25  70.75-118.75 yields 0.88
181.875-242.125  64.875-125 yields 0.90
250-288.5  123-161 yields 0.85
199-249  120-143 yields 0.90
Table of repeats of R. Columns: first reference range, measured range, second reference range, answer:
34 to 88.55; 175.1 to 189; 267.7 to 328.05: -0.111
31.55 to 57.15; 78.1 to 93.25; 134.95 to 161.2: -0.020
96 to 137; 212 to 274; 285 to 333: 0.251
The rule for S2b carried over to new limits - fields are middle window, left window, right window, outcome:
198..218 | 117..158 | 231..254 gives -3.9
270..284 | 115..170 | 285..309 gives 0.2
